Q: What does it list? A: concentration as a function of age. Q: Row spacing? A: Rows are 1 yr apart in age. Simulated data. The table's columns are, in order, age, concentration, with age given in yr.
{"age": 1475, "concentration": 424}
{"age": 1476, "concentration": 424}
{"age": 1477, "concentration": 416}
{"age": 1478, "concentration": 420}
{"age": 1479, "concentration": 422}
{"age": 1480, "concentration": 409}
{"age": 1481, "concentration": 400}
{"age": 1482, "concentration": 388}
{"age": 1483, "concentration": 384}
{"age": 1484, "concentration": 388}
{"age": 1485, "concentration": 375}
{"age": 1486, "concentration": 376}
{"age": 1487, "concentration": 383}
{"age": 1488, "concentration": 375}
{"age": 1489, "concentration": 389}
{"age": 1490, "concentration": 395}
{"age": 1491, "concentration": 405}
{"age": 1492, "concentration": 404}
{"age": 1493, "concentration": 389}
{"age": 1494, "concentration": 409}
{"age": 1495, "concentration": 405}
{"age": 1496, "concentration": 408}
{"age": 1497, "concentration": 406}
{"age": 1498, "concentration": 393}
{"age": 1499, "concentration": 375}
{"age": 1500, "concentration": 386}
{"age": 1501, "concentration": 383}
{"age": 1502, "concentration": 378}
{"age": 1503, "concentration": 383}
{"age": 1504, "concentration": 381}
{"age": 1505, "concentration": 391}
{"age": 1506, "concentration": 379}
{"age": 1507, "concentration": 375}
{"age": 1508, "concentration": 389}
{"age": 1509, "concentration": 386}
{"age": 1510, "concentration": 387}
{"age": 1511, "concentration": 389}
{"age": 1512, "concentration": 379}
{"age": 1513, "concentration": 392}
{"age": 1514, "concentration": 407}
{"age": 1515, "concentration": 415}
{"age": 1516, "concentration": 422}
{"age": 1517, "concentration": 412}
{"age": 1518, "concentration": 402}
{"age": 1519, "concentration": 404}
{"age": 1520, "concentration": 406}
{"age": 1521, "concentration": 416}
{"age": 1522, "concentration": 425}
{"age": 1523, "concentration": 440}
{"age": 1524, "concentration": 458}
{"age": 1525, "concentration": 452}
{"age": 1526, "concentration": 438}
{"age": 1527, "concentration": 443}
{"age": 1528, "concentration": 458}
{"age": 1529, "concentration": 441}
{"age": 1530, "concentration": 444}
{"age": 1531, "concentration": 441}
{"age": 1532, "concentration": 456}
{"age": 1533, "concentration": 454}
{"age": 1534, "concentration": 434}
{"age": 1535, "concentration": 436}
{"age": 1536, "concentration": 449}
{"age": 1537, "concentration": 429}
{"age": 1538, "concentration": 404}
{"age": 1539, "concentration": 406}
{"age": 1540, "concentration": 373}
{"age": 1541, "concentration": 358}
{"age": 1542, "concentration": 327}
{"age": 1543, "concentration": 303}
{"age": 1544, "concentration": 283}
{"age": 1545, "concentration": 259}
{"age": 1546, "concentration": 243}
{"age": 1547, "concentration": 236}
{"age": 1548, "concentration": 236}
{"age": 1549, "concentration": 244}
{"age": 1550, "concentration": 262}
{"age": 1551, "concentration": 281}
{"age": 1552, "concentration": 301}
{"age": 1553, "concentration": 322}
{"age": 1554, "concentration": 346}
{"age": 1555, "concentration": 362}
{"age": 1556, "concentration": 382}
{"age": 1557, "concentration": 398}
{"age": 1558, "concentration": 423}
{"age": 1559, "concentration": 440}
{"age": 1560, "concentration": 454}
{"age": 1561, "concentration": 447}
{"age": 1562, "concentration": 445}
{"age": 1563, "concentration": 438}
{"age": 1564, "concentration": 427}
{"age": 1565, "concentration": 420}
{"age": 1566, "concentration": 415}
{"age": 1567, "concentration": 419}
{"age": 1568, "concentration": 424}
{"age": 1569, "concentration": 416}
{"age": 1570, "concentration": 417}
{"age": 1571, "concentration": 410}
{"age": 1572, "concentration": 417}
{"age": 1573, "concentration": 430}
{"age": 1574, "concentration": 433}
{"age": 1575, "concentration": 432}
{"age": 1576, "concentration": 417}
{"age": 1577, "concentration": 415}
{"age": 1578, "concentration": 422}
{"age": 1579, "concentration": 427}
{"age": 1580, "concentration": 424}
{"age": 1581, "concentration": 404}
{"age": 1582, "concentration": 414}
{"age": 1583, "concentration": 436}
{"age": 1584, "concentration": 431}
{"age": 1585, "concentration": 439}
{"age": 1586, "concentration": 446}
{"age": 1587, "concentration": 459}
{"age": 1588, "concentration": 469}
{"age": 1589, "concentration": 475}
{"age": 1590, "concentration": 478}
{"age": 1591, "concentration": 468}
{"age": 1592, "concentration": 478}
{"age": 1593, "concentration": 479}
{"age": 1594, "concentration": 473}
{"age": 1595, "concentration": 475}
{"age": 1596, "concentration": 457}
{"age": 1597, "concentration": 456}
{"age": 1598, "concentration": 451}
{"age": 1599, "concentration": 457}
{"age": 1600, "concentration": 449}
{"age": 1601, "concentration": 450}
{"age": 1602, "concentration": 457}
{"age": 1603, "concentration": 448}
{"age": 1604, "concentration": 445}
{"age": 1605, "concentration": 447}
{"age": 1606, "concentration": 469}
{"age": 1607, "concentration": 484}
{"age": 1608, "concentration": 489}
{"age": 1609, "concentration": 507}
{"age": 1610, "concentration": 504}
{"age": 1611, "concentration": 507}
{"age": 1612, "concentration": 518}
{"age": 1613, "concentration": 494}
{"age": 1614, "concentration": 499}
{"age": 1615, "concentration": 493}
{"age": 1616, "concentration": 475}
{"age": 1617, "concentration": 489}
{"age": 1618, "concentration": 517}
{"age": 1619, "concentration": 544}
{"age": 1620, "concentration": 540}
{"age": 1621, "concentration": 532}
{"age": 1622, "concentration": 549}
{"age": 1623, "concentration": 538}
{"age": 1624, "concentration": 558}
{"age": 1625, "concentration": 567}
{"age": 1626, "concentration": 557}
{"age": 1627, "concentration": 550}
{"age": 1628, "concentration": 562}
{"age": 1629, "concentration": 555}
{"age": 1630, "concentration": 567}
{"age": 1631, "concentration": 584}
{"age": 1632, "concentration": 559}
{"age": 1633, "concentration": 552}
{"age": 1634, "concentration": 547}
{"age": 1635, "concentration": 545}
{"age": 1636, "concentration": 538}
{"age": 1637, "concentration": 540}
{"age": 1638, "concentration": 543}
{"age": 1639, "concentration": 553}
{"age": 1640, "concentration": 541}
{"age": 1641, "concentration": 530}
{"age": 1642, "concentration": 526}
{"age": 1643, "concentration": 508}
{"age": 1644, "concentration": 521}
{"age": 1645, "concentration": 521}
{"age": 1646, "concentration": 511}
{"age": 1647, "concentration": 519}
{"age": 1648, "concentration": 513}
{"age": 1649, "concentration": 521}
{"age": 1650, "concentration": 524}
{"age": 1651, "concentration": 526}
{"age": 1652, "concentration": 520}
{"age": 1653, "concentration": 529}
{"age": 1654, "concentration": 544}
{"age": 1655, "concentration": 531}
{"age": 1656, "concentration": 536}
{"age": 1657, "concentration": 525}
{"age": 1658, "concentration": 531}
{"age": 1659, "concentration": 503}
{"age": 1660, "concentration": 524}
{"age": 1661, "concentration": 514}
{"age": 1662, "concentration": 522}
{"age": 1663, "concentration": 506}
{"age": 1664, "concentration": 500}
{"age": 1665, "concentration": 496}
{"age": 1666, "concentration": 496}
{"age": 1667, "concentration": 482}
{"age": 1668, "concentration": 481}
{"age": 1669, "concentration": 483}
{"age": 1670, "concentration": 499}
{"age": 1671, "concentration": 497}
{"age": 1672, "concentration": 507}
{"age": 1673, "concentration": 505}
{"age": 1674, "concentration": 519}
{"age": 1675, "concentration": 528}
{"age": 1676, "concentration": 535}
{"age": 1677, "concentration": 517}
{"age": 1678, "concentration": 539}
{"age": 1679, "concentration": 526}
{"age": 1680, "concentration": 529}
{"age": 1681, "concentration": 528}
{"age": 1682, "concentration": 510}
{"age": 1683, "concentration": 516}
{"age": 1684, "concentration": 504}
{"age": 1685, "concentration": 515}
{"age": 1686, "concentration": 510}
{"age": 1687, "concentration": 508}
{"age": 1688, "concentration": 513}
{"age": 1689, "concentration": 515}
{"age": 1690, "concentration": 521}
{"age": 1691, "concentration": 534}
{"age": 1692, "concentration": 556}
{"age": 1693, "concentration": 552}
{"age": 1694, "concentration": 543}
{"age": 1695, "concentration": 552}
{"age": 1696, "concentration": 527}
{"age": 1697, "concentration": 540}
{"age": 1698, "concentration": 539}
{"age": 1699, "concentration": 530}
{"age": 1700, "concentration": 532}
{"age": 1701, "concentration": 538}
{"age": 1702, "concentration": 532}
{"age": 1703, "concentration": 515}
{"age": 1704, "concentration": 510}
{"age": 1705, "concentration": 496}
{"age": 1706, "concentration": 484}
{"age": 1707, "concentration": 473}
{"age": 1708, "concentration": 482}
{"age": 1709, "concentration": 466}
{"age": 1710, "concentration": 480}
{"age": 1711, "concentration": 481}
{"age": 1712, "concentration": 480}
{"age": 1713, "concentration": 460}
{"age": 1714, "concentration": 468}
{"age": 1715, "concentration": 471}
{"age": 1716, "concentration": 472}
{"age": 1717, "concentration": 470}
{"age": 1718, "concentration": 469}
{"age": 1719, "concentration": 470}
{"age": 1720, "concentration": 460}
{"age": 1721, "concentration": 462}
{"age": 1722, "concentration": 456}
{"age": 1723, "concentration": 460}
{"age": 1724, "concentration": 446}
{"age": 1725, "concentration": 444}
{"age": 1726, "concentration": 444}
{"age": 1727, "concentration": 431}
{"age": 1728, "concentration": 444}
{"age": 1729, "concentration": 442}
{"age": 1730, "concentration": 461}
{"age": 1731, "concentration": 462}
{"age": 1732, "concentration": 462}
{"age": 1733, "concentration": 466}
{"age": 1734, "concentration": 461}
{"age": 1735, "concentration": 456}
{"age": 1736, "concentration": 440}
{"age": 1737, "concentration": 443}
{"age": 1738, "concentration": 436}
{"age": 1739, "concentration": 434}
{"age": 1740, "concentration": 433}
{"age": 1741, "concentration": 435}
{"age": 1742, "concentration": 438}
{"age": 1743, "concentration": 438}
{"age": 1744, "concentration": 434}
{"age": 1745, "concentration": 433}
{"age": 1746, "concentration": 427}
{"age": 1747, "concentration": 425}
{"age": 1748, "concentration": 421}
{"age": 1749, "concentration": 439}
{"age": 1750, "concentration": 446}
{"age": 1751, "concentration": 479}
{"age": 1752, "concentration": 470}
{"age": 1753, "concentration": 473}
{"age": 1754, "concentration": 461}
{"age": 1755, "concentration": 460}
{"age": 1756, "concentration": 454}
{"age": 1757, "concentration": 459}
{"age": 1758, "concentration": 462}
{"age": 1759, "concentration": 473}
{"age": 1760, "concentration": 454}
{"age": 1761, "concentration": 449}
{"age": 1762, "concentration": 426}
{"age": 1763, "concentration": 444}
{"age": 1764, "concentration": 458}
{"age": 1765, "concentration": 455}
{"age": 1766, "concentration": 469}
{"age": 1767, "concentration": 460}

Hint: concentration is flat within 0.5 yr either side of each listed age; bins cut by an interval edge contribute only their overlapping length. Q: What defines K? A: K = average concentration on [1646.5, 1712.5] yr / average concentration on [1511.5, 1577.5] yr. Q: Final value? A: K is 1.3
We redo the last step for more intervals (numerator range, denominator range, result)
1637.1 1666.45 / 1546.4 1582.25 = 1.34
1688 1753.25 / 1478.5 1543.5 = 1.18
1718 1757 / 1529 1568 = 1.20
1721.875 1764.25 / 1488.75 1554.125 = 1.17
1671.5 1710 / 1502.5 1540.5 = 1.25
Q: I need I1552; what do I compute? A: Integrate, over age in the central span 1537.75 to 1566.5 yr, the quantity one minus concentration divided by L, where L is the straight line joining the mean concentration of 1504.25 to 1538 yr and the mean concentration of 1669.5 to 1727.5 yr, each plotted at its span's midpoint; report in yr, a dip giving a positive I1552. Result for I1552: 5.4 yr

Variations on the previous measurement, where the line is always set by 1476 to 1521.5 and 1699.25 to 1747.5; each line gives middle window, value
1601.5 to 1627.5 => -4.6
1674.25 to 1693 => -3.0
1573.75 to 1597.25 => -1.4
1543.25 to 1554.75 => 3.8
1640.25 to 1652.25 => -2.2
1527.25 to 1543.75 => -0.2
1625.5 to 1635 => -2.7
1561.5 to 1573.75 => -0.2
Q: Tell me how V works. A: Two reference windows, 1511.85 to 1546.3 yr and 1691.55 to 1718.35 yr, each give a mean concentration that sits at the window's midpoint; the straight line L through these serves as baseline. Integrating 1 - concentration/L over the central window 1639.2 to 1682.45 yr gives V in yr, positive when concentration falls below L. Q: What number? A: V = -3.4 yr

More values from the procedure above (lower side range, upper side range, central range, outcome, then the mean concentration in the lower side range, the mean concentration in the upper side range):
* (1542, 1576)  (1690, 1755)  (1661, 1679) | -2.76 yr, 369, 473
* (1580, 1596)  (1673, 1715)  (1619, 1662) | -4.75 yr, 454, 514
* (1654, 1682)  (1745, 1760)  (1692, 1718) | -0.89 yr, 514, 453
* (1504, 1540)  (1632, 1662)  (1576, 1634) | 0.61 yr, 418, 529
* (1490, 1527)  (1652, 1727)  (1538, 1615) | 4.61 yr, 402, 504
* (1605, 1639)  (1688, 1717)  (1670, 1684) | -0.10 yr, 529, 508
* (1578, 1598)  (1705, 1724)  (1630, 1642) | -2.35 yr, 451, 470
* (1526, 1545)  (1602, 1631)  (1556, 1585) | 1.77 yr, 405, 515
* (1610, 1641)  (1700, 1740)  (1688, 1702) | -1.44 yr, 536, 468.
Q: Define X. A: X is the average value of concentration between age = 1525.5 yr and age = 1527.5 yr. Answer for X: 440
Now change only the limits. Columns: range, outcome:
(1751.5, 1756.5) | 464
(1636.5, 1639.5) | 545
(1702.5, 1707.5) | 496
